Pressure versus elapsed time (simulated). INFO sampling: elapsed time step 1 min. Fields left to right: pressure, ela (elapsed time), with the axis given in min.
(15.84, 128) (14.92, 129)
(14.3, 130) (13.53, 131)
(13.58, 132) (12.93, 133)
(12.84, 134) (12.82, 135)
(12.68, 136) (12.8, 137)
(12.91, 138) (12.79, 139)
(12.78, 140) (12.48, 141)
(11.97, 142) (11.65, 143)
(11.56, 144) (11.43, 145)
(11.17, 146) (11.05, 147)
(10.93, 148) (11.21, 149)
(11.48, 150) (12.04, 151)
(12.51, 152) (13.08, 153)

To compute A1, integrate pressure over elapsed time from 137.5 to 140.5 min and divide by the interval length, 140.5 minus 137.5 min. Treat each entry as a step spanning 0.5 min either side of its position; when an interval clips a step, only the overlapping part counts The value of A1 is 12.8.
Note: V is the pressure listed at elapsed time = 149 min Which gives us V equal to 11.21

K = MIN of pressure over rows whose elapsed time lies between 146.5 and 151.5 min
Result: 10.93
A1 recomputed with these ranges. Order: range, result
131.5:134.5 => 13.1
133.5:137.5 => 12.8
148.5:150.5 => 11.3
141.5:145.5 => 11.7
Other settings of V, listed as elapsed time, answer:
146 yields 11.17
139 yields 12.79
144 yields 11.56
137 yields 12.8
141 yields 12.48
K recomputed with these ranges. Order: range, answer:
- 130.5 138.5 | 12.68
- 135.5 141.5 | 12.48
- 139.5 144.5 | 11.56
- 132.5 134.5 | 12.84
